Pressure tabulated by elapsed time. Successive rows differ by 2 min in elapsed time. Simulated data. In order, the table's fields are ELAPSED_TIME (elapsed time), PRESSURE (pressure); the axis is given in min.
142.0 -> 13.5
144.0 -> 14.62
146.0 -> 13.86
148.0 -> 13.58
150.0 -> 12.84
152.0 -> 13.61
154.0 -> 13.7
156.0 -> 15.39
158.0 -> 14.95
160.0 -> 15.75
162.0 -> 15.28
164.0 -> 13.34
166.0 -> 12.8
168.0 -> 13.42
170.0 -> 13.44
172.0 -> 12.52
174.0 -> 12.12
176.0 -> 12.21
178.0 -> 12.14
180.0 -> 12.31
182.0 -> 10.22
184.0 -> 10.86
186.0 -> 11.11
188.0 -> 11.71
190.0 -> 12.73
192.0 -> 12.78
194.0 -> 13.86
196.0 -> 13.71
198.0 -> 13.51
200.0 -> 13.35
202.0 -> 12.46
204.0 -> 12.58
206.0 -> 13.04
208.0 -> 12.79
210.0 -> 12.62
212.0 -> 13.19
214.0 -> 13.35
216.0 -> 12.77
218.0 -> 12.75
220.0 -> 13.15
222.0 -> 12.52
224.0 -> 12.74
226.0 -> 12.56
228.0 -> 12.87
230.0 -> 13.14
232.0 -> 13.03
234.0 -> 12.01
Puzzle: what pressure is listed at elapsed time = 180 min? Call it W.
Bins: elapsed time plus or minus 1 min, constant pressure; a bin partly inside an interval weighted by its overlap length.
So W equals 12.31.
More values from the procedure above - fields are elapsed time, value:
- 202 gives 12.46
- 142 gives 13.5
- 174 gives 12.12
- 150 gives 12.84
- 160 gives 15.75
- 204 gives 12.58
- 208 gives 12.79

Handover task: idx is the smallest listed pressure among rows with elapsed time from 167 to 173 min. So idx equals 12.52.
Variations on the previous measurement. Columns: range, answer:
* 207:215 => 12.62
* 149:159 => 12.84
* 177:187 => 10.22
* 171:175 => 12.12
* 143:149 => 13.58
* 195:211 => 12.46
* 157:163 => 14.95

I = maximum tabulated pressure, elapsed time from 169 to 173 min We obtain 13.44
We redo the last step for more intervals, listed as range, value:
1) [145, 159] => 15.39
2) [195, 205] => 13.71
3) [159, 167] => 15.75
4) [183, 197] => 13.86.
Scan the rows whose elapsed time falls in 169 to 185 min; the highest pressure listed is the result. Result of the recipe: 13.44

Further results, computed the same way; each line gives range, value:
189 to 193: 12.78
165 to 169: 13.42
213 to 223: 13.35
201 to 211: 13.04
